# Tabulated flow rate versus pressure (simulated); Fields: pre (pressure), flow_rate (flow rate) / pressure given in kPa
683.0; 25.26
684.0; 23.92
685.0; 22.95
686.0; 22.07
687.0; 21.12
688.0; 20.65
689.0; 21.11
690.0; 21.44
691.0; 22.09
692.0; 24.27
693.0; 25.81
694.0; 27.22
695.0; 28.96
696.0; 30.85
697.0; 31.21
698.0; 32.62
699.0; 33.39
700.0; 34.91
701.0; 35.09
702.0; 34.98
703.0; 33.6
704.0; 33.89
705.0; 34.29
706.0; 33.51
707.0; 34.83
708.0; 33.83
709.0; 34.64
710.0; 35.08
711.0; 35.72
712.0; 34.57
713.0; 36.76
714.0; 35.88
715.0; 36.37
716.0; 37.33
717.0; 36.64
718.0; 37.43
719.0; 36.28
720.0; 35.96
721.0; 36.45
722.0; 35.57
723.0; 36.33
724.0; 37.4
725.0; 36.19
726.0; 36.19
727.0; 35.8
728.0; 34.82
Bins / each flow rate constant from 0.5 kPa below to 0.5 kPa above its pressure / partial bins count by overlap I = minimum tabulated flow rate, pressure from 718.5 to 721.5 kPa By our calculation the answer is 35.96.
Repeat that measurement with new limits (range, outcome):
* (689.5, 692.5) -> 21.44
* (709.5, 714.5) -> 34.57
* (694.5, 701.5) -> 28.96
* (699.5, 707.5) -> 33.51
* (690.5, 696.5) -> 22.09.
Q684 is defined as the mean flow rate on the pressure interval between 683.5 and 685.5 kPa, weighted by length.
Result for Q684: 23.4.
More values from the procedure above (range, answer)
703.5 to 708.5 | 34.1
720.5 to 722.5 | 36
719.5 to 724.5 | 36.3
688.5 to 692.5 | 22.2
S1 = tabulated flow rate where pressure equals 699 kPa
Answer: 33.39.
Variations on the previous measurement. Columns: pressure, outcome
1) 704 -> 33.89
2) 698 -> 32.62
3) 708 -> 33.83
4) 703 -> 33.6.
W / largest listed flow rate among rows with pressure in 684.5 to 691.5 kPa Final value 22.95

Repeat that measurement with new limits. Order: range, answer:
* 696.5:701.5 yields 35.09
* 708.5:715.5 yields 36.76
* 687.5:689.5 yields 21.11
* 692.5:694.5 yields 27.22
